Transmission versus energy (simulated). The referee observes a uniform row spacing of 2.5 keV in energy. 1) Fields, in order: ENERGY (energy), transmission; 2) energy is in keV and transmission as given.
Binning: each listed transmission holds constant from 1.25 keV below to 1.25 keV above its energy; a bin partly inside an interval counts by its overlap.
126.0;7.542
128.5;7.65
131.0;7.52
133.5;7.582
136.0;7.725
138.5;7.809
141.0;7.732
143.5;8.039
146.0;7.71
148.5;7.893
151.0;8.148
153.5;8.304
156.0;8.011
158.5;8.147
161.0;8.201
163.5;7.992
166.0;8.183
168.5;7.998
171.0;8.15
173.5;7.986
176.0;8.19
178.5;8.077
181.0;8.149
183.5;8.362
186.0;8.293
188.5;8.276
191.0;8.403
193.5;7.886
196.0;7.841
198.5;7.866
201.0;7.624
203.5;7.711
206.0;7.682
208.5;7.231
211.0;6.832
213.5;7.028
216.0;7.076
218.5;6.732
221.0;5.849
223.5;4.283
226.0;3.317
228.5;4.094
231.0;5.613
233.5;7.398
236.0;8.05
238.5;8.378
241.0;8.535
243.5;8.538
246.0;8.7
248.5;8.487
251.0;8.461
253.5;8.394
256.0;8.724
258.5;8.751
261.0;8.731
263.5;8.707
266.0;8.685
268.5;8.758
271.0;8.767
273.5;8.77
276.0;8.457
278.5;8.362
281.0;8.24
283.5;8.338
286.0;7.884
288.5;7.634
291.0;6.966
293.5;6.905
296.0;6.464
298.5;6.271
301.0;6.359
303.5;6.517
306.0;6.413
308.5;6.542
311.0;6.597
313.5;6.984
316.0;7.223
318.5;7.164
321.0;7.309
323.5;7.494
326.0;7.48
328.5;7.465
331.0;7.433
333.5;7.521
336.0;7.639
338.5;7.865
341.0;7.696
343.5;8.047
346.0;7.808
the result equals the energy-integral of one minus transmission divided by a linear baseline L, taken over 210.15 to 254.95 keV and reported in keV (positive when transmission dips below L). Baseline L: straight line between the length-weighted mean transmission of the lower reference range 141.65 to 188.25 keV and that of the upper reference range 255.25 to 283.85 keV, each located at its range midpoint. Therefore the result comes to 7.7 keV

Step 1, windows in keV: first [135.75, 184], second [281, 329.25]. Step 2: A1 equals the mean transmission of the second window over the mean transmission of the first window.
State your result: 0.88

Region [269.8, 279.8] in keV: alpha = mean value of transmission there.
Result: 8.59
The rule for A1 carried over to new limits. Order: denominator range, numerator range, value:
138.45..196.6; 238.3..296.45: 1.03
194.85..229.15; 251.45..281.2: 1.32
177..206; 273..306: 0.92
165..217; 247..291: 1.07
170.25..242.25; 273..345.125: 1.01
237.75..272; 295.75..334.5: 0.81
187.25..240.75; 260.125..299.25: 1.15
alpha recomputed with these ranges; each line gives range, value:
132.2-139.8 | 7.7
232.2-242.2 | 8.08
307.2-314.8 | 6.71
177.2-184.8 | 8.2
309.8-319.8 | 7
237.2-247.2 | 8.53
